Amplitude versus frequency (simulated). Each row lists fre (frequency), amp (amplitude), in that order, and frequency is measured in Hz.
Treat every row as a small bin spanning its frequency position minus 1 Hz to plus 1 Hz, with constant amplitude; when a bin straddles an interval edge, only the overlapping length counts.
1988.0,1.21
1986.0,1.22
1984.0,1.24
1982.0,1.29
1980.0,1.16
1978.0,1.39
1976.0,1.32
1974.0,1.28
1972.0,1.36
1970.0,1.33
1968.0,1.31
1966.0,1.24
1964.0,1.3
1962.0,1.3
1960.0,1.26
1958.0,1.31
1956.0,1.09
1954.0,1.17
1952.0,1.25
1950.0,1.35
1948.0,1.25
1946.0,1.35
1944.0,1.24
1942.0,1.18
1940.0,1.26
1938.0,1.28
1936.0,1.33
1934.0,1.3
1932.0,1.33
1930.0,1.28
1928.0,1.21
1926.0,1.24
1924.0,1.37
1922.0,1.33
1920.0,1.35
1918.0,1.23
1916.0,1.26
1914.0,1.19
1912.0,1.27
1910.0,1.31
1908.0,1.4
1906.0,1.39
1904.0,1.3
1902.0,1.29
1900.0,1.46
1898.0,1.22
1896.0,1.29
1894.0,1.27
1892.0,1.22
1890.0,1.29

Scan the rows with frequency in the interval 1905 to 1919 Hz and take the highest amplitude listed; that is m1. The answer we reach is 1.4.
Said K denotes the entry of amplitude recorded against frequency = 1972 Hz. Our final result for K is 1.36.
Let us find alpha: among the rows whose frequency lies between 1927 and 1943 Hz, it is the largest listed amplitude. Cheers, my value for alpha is 1.33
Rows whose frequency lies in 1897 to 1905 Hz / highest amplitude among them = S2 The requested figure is 1.46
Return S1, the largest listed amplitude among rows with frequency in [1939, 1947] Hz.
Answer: 1.35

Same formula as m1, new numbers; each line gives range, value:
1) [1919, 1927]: 1.37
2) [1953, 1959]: 1.31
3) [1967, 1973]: 1.36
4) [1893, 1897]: 1.29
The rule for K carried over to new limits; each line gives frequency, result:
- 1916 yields 1.26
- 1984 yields 1.24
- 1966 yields 1.24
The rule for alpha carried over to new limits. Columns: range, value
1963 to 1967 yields 1.3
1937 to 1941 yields 1.28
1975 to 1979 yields 1.39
